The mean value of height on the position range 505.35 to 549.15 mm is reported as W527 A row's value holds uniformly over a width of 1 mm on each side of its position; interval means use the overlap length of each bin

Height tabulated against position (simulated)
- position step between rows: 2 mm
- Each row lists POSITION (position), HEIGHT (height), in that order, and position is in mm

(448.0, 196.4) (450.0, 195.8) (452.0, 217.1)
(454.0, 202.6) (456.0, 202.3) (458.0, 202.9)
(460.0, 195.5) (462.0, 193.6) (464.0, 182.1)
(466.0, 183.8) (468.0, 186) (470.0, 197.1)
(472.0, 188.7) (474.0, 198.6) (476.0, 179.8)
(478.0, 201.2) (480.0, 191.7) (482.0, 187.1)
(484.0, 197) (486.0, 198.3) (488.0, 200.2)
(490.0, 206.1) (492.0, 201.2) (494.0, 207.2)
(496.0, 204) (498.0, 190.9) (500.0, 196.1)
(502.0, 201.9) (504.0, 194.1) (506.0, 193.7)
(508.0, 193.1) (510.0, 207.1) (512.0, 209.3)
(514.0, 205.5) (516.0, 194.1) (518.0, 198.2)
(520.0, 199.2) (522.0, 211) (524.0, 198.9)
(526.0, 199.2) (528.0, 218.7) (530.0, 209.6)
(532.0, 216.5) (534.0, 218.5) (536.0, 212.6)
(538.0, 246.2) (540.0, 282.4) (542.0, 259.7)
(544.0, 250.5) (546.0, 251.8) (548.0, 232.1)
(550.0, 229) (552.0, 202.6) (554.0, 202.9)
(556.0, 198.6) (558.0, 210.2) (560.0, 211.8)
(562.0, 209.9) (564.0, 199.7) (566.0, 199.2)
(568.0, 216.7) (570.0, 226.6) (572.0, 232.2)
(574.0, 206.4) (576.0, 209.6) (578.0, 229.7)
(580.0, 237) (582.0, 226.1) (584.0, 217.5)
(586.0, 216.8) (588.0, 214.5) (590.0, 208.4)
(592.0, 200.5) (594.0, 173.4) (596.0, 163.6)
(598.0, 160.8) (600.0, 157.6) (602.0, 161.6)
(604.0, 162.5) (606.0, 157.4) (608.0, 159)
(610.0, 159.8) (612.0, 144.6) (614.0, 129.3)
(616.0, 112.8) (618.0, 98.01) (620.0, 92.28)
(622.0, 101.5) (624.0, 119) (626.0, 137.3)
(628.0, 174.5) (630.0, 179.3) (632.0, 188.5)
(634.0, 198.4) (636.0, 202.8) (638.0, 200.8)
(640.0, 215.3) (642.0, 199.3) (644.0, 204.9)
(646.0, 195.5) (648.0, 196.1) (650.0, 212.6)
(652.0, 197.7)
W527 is 219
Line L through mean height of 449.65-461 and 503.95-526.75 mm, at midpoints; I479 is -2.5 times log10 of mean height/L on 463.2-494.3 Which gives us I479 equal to 0.045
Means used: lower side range 203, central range 194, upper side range 201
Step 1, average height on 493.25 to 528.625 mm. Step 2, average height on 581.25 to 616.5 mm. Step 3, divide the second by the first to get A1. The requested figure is 0.87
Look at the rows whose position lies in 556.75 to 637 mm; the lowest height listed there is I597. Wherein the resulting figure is 92.28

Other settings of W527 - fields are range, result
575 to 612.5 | 188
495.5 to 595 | 214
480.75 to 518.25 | 199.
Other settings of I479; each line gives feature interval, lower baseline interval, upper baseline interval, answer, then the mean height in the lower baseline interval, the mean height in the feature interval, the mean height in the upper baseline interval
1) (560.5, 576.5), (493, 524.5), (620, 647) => -0.132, 200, 213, 175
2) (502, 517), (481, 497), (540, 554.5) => 0.071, 200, 200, 237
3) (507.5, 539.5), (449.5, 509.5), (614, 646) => -0.131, 196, 210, 162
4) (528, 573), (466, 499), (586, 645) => -0.233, 196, 223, 166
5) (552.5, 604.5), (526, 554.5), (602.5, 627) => -0.134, 230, 202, 132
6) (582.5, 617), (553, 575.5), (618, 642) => 0.088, 210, 171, 163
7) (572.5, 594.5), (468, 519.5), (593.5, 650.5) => -0.226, 197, 214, 164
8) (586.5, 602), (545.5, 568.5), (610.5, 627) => -0.168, 213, 182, 118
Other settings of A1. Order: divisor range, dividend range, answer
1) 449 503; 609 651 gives 0.84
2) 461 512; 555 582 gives 1.10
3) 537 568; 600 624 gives 0.60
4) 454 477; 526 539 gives 1.14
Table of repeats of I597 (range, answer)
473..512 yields 179.8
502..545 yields 193.1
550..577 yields 198.6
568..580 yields 206.4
